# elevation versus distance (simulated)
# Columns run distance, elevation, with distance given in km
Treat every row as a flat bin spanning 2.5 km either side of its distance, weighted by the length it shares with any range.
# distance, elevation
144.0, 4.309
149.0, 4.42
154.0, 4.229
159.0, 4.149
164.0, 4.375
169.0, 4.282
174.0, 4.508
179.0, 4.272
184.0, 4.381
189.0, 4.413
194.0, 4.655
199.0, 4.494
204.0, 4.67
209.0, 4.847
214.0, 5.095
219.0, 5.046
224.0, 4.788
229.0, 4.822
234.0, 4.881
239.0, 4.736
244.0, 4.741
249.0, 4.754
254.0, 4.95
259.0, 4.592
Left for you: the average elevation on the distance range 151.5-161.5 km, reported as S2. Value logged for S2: 4.19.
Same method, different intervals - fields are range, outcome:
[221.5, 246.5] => 4.79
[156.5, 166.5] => 4.26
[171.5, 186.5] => 4.39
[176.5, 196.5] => 4.43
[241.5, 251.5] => 4.75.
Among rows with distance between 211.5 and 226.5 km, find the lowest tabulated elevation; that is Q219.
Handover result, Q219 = 4.788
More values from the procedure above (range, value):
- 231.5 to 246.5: 4.736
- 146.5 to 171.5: 4.149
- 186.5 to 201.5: 4.413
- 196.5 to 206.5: 4.494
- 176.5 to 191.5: 4.272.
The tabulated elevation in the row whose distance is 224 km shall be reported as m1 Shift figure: 4.788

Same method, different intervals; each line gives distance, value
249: 4.754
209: 4.847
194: 4.655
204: 4.67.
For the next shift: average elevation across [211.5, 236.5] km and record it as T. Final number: 4.93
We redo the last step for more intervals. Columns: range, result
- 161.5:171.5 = 4.33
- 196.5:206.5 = 4.58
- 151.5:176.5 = 4.31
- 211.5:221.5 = 5.07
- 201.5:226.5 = 4.89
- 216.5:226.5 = 4.92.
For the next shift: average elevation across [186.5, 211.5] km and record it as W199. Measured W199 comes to 4.62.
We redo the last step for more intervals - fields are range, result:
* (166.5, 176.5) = 4.4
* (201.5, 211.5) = 4.76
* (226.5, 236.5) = 4.85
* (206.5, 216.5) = 4.97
